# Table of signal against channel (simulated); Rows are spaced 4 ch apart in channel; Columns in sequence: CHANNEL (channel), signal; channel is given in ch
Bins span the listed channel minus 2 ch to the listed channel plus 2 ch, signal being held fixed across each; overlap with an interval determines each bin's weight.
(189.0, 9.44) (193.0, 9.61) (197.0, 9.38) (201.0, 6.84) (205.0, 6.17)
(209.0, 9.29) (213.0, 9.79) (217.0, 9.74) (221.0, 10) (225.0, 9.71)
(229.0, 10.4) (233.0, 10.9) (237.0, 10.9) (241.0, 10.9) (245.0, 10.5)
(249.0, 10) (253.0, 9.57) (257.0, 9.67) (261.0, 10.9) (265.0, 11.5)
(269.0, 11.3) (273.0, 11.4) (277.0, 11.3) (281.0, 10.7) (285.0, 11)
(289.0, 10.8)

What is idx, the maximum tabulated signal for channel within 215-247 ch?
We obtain 10.9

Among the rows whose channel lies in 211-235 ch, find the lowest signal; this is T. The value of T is 9.71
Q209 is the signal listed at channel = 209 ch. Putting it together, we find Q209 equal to 9.29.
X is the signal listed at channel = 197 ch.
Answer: 9.38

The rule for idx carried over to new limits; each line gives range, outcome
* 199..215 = 9.79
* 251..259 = 9.67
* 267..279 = 11.4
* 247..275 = 11.5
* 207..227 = 10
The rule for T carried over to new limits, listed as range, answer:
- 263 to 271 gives 11.3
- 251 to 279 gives 9.57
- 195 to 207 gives 6.17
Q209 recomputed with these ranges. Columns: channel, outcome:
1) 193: 9.61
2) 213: 9.79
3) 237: 10.9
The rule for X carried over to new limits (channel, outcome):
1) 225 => 9.71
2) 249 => 10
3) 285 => 11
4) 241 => 10.9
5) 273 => 11.4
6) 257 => 9.67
